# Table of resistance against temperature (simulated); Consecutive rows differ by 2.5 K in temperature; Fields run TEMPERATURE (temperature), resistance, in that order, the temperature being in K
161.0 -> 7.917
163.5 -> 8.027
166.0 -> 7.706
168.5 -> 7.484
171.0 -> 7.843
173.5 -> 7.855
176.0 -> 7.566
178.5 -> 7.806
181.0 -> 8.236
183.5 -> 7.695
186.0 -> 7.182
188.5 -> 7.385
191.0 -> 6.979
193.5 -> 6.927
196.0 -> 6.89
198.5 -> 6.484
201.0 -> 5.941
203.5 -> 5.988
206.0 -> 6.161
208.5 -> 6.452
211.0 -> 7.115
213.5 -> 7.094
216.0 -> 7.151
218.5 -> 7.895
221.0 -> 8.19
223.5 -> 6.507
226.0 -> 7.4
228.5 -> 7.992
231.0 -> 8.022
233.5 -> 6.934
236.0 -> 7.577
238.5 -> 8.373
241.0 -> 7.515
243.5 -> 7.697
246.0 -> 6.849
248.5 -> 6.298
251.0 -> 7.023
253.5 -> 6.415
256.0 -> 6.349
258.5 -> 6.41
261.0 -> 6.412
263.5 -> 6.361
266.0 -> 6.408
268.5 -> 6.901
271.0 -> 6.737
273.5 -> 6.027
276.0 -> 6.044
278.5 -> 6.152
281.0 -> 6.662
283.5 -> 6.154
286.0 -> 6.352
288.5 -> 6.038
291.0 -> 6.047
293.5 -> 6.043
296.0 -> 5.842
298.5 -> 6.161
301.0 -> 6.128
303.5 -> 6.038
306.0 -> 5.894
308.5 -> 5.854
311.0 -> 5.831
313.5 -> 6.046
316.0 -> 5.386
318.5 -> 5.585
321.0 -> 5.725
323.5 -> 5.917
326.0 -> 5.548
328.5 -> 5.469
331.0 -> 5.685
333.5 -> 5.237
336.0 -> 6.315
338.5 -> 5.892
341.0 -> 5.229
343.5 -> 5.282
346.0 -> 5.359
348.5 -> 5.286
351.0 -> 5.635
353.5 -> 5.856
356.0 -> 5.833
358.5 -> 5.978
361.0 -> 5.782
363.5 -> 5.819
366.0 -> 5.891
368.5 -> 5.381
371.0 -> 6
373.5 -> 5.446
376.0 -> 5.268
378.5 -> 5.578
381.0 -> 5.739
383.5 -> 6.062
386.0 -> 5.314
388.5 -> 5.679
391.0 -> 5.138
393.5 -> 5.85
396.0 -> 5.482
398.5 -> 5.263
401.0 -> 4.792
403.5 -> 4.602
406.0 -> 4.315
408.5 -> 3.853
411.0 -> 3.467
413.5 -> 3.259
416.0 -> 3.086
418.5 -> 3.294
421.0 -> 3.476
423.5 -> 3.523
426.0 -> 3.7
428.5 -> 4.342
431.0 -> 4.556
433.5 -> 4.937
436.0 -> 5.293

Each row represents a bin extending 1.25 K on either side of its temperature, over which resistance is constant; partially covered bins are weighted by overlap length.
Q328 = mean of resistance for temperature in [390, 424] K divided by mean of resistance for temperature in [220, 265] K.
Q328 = 0.6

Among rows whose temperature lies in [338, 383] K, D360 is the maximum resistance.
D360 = 6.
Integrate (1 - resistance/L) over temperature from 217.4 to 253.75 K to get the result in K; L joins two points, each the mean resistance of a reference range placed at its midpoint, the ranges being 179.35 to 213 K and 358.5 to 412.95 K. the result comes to -4.7 K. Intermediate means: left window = 6.9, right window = 5.26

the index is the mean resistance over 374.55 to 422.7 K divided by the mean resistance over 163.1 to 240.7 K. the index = 0.6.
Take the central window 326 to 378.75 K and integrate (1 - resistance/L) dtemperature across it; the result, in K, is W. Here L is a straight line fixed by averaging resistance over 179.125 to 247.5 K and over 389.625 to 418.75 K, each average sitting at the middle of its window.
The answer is -4.80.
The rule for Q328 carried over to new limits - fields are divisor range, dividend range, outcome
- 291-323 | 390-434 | 0.72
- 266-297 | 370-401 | 0.88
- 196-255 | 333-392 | 0.80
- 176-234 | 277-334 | 0.83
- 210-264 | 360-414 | 0.73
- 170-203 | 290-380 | 0.79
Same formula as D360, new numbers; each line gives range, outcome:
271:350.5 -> 6.737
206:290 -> 8.373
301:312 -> 6.128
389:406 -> 5.85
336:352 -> 6.315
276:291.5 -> 6.662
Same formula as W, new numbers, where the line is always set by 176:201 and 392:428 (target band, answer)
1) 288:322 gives -1.7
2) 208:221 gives -0.8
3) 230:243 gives -2.2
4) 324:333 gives -0.5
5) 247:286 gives -1.8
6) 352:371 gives -3.8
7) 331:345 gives -1.2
